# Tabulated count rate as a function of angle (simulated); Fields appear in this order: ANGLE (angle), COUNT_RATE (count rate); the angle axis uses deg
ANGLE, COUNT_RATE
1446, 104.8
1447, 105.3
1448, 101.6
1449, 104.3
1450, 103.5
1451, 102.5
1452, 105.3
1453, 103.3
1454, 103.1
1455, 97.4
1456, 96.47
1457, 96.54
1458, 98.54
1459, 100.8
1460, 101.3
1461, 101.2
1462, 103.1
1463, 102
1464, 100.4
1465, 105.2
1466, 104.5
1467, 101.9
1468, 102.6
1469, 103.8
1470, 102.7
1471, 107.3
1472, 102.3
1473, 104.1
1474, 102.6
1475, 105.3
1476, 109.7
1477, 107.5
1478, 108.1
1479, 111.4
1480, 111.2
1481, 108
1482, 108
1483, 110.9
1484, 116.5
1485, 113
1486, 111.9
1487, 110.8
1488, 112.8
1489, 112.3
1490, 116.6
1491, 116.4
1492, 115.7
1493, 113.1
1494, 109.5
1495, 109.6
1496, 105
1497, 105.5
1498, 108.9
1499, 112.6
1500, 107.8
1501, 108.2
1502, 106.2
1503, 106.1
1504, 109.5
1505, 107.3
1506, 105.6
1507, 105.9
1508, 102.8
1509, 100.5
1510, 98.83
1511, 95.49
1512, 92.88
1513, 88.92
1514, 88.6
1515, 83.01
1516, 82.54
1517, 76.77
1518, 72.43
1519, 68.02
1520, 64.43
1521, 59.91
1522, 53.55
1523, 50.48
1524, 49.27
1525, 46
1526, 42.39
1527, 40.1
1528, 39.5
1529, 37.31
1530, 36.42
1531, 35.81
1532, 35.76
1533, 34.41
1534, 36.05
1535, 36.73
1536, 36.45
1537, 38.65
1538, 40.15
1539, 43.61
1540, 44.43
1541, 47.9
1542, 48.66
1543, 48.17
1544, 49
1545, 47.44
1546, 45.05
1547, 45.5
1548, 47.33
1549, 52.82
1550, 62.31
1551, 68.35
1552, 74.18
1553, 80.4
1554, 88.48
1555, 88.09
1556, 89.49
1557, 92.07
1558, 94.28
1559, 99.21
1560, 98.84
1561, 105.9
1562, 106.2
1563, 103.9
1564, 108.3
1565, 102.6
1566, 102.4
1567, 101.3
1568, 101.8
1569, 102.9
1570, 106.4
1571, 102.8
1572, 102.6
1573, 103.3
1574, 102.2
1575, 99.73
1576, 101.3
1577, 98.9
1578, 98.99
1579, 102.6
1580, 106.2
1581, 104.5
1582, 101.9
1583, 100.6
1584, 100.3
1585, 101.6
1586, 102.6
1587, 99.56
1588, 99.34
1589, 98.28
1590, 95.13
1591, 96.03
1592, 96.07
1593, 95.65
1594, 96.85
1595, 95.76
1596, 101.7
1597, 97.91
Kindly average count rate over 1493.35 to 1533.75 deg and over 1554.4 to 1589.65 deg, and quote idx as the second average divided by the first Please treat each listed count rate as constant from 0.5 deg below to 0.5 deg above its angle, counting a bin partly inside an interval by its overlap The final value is 1.27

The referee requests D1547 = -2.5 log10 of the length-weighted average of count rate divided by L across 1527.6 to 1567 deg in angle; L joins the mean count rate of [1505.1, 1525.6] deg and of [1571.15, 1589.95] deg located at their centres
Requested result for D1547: 0.38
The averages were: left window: 79.7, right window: 101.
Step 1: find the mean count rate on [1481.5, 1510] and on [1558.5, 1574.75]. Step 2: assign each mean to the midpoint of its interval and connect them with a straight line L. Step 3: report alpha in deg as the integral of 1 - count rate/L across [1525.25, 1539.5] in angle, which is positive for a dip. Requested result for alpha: 9.1 deg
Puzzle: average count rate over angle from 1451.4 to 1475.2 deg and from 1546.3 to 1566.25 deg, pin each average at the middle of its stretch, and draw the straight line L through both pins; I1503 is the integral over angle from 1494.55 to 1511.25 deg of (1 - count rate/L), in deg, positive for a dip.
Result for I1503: -1.9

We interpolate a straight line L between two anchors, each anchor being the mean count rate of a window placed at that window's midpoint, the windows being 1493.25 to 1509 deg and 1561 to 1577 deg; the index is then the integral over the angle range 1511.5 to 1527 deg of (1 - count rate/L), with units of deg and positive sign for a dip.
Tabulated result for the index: 5.72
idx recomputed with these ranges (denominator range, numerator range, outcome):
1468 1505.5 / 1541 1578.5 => 0.78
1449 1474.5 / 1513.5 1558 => 0.55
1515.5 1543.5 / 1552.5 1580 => 2.07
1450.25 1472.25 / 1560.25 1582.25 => 1.01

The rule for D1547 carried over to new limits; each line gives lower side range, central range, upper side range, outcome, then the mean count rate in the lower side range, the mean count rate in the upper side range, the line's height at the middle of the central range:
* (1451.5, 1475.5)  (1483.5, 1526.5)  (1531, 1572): -0.073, 102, 71.4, 87.7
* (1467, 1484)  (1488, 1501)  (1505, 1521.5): -0.147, 107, 87.3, 97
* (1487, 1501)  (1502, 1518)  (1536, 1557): -0.008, 111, 57.8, 94.9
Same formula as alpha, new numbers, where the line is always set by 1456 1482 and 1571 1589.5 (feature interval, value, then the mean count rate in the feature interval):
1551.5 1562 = 1.0 deg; 91.8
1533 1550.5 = 9.8 deg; 45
